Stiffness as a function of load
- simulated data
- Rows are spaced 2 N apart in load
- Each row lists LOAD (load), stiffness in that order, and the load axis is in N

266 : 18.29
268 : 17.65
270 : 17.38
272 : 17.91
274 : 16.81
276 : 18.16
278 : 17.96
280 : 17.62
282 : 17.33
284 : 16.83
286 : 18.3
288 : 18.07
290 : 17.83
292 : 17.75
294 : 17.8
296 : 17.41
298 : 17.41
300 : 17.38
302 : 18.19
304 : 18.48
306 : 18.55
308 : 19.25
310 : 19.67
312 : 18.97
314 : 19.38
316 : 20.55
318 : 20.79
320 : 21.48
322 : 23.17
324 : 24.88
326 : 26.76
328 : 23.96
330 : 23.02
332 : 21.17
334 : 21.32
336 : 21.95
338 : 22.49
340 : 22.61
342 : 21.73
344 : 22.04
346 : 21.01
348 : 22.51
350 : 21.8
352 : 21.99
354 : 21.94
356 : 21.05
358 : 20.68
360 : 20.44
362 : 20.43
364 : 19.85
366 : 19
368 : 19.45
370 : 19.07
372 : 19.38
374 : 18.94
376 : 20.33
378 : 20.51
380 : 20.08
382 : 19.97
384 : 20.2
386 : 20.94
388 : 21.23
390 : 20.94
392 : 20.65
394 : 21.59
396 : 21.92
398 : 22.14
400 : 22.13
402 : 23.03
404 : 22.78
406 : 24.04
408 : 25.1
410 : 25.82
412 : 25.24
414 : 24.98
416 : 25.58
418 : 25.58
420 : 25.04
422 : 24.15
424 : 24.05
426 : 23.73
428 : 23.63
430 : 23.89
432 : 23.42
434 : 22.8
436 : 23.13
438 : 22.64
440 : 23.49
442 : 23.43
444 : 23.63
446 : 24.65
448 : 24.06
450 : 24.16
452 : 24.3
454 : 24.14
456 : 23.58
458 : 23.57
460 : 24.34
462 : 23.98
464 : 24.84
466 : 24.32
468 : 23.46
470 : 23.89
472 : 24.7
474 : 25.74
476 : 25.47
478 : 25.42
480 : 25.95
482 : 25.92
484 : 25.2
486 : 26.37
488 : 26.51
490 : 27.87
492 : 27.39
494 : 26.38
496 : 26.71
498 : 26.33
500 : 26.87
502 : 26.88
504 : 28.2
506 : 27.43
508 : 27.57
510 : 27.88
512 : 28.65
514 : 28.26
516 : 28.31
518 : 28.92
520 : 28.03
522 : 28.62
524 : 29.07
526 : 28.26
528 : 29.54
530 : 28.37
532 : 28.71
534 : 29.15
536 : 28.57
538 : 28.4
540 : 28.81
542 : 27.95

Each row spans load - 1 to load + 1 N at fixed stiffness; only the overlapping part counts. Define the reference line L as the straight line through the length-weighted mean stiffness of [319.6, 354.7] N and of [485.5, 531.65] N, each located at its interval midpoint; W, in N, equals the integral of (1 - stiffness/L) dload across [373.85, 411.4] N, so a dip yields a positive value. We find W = 3.8 N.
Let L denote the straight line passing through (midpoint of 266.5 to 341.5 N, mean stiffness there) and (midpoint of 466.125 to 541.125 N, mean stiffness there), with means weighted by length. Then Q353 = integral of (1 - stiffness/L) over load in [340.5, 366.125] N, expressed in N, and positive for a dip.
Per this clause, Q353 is 0.33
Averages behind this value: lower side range 19.6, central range 21.2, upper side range 27.2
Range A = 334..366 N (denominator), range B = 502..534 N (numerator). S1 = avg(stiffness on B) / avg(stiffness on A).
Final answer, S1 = 1.3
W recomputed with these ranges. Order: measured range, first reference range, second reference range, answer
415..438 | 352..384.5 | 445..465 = -1.21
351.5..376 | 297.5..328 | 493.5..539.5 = 2.43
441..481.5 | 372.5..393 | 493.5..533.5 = 0.86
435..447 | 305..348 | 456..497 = 0.49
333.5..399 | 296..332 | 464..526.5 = 4.24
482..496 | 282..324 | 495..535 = 0.21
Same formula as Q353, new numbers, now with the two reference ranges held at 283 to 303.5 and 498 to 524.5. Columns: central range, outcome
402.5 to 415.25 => -0.8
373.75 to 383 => 0.7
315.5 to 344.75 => -4.7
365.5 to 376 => 1.0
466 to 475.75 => 0.6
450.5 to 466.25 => 0.8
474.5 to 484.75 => 0.3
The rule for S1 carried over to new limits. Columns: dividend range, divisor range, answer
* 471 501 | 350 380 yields 1.29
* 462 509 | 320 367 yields 1.18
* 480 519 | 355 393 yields 1.35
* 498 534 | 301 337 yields 1.33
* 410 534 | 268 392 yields 1.28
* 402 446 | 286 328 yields 1.22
